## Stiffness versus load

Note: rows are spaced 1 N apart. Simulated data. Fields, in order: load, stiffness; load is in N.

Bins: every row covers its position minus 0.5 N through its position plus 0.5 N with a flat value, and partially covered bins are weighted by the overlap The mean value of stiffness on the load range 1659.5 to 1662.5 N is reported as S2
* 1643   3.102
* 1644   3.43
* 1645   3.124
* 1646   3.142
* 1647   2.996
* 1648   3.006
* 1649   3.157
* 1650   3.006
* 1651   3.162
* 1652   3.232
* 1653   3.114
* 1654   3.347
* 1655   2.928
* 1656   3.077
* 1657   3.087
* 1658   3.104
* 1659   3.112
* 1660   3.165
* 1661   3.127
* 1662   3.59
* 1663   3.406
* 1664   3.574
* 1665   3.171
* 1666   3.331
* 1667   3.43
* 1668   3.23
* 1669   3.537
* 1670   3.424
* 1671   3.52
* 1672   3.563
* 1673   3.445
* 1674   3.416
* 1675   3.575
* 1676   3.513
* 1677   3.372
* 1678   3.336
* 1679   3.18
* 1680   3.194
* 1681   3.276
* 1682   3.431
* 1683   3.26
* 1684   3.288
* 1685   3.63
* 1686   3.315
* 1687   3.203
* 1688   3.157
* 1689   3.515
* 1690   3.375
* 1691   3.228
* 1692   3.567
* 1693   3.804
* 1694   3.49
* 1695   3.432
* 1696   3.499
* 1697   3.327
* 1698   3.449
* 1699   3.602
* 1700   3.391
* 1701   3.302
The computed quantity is 3.29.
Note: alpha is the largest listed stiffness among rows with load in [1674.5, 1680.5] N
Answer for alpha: 3.575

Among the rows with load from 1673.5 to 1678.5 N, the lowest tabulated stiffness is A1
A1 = 3.336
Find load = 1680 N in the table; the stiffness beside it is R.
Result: 3.194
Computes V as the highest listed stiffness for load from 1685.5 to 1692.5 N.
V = 3.567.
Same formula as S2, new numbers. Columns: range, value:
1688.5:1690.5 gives 3.45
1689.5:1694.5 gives 3.49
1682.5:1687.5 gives 3.34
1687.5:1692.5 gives 3.37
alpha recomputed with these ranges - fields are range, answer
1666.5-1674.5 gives 3.563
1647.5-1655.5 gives 3.347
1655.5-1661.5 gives 3.165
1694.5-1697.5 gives 3.499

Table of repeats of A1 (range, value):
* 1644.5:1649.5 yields 2.996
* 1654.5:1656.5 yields 2.928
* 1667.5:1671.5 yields 3.23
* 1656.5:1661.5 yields 3.087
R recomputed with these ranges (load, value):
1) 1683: 3.26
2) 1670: 3.424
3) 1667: 3.43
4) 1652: 3.232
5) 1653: 3.114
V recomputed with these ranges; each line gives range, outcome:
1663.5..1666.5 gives 3.574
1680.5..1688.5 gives 3.63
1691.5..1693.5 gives 3.804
